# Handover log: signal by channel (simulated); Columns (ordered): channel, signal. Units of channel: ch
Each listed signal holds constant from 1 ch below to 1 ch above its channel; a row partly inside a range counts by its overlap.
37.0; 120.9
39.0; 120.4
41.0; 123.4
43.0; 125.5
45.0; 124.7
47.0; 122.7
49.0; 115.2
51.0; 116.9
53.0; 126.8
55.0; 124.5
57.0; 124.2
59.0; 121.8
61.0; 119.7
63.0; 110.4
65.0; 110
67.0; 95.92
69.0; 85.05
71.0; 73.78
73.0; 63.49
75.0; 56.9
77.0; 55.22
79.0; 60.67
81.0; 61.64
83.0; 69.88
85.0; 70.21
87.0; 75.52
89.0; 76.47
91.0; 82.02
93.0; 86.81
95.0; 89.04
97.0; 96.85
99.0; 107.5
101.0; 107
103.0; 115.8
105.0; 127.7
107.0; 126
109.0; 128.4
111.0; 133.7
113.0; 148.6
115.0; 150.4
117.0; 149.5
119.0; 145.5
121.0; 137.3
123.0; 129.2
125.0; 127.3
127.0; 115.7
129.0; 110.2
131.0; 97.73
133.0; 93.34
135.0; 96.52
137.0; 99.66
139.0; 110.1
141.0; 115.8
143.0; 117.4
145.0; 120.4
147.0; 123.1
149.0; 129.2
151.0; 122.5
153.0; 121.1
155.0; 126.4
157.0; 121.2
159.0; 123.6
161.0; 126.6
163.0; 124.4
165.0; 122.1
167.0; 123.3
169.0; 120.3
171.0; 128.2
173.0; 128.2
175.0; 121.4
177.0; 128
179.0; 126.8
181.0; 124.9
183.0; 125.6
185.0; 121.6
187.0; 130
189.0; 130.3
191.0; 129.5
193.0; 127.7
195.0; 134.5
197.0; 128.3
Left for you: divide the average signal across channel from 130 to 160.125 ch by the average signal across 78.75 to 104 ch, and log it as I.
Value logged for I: 1.34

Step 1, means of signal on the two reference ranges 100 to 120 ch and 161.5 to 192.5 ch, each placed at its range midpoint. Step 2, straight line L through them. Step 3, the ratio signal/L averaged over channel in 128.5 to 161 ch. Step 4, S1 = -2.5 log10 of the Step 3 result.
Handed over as 0.13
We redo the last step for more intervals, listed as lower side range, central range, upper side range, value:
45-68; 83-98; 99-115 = 0.45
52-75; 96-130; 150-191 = -0.12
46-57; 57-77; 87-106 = 0.22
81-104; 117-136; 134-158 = -0.13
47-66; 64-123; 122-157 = 0.17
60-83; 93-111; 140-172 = -0.17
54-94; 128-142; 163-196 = 0.06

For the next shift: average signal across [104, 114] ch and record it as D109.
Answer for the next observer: 133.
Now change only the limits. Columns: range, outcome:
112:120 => 148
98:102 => 107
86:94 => 80.2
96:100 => 102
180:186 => 124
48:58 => 122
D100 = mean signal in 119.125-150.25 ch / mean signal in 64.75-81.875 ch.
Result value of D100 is 1.61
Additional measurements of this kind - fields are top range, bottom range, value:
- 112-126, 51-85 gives 1.54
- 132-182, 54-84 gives 1.35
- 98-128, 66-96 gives 1.77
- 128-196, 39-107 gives 1.23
